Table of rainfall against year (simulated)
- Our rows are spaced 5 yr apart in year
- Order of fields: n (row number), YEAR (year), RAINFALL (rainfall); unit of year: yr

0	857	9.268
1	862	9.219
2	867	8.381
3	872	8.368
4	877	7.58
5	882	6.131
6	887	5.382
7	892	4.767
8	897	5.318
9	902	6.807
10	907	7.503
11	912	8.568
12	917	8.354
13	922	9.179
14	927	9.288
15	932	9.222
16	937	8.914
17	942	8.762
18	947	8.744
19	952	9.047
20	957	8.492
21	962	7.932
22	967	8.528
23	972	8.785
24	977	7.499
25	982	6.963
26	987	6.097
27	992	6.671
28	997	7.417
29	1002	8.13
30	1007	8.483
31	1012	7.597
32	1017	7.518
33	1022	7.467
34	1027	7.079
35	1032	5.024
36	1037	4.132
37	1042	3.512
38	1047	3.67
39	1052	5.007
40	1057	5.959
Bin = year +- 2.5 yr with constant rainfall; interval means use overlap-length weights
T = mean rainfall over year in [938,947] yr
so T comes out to 8.78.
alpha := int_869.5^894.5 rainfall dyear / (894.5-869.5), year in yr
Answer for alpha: 6.45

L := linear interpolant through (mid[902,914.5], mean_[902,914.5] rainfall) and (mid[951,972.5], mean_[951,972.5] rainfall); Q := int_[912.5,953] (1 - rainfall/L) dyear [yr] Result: -4.0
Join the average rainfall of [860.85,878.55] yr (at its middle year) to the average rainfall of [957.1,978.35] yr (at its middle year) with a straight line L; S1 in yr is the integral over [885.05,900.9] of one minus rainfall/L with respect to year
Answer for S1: 5.79 yr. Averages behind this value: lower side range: 8.37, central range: 5.29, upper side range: 8.26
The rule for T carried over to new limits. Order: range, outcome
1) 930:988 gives 8.3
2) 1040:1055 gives 4.14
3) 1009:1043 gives 6.19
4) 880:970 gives 7.84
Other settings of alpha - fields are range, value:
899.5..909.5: 7.16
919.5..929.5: 9.23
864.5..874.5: 8.37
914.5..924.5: 8.77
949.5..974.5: 8.56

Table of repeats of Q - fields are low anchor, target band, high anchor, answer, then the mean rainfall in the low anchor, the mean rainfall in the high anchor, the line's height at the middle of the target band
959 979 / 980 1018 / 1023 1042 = -3.27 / 8.21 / 5.32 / 6.85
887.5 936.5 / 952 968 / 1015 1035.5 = -2.69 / 7.62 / 6.63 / 7.2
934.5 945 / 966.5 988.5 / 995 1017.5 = 1.96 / 8.83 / 7.87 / 8.28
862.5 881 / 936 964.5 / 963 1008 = -3.26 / 8.07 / 7.6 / 7.75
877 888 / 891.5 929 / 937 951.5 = -0.72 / 6.22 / 8.82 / 7.39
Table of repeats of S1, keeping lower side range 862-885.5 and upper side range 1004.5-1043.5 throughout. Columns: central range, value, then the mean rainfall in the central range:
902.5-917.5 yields -1.1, 7.94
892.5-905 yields 2.6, 5.91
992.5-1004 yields -1.6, 7.57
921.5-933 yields -3.2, 9.24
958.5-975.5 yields -3.6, 8.37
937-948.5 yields -2.7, 8.79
